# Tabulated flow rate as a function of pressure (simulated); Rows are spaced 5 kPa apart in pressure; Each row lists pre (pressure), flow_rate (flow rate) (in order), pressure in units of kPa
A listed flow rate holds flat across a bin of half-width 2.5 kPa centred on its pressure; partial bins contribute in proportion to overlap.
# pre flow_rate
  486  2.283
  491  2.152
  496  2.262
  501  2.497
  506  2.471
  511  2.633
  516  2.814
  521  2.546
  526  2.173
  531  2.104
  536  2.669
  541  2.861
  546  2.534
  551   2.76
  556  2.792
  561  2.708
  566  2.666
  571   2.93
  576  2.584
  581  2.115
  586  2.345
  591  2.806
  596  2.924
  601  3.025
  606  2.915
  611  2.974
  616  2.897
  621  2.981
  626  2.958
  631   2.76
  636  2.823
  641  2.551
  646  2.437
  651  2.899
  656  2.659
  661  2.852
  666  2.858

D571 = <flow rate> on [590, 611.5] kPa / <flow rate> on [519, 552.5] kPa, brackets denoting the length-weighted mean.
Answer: 1.17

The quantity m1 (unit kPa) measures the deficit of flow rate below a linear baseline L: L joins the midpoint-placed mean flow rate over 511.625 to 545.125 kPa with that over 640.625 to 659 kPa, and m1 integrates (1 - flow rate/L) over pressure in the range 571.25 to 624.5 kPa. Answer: -3.4 kPa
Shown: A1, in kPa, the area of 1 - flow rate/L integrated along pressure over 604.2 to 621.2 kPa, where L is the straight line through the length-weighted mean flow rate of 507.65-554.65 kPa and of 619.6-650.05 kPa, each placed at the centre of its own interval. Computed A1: -1.41 kPa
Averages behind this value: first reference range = 2.57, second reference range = 2.75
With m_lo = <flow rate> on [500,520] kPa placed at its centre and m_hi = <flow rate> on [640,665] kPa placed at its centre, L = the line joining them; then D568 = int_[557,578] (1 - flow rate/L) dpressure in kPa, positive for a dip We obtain -0.7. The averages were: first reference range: 2.61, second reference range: 2.7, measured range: 2.73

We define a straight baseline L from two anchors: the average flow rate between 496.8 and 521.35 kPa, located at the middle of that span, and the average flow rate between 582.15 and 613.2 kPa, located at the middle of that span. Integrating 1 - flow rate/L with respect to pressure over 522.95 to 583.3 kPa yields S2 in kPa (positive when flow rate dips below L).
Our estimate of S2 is 2.5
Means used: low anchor 2.57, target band 2.58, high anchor 2.8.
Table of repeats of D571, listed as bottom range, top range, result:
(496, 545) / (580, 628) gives 1.12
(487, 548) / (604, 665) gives 1.14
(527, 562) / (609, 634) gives 1.12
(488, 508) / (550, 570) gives 1.17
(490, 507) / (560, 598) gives 1.12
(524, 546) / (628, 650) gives 1.08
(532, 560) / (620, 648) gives 1.02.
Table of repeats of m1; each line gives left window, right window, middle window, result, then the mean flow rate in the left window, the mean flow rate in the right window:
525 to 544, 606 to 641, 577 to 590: 1.7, 2.48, 2.88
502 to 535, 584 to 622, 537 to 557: -1.0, 2.47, 2.86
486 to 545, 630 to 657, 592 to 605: -1.7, 2.46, 2.69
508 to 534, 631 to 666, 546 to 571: -1.9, 2.46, 2.72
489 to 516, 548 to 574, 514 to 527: 0.0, 2.45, 2.76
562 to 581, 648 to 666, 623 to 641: -0.4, 2.64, 2.8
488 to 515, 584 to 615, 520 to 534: 1.5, 2.42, 2.84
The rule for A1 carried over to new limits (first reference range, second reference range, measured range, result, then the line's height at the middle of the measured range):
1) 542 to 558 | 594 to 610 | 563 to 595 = 2.8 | 2.85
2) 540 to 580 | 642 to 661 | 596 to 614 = -1.8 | 2.69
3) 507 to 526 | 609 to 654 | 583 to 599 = 0.3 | 2.73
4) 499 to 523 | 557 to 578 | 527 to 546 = 1.0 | 2.66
